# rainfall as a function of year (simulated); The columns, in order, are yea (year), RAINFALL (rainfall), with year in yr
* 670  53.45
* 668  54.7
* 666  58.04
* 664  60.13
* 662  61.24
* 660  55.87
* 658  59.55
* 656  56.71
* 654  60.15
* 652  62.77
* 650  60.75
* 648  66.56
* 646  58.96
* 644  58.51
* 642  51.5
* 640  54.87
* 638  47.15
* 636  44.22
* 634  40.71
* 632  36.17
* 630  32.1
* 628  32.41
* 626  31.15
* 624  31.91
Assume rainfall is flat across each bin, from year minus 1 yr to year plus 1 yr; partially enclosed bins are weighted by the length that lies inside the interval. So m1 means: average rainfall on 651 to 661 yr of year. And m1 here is 59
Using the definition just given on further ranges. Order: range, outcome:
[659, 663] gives 58.6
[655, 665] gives 58.7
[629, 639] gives 40.1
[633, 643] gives 47.7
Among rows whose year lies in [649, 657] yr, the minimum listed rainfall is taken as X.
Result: 56.71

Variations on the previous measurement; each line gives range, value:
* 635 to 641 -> 44.22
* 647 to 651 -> 60.75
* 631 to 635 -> 36.17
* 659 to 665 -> 55.87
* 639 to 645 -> 51.5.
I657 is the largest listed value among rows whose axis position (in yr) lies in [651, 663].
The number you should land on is 62.77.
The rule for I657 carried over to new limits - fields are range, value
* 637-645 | 58.51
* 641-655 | 66.56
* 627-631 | 32.41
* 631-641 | 54.87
